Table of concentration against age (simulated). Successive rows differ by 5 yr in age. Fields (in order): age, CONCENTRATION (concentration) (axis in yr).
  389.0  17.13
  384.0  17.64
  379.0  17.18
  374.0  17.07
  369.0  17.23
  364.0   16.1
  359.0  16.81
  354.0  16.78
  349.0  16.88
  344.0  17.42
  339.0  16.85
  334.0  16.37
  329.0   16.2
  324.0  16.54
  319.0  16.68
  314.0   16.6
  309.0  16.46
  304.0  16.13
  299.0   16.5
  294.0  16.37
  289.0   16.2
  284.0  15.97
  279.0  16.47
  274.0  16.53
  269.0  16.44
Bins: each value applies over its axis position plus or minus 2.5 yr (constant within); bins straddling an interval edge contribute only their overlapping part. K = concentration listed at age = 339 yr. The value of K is 16.85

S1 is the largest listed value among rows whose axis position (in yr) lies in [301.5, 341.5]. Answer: 16.85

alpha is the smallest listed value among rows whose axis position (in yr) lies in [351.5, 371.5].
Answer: 16.1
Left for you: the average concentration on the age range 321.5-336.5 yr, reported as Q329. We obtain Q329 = 16.4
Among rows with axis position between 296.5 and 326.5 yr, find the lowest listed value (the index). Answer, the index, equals 16.13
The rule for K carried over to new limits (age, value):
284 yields 15.97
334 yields 16.37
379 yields 17.18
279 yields 16.47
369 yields 17.23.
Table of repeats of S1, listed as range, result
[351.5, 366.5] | 16.81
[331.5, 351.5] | 17.42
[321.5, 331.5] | 16.54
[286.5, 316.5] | 16.6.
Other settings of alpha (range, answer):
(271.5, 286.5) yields 15.97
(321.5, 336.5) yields 16.2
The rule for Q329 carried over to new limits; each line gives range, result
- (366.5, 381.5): 17.2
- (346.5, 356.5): 16.8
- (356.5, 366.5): 16.5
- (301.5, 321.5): 16.5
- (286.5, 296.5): 16.3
